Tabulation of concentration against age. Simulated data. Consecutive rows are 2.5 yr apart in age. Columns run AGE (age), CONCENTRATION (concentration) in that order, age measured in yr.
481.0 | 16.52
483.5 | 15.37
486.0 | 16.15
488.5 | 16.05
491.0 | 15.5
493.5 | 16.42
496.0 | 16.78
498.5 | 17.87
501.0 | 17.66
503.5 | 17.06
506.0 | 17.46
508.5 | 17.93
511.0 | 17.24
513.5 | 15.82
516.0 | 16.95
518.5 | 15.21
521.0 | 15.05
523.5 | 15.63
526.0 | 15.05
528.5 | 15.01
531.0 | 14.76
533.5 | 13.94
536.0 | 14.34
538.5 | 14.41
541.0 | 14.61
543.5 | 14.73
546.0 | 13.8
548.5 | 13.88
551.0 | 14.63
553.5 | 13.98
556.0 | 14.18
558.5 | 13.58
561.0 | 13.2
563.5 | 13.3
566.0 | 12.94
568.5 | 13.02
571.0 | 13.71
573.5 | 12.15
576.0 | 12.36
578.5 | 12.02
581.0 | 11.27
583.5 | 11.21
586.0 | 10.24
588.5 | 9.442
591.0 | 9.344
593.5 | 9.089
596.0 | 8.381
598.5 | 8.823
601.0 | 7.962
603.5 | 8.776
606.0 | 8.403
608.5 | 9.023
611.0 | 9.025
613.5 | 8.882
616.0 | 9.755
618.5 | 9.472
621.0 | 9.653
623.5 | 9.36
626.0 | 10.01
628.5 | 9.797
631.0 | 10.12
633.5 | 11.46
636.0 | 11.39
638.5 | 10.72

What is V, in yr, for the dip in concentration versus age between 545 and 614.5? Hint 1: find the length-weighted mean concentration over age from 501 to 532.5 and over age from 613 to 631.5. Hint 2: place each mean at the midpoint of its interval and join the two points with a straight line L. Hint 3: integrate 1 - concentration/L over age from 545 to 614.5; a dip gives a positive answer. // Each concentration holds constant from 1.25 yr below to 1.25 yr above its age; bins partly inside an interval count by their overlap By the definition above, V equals 6.0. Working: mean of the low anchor 16.1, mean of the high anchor 9.64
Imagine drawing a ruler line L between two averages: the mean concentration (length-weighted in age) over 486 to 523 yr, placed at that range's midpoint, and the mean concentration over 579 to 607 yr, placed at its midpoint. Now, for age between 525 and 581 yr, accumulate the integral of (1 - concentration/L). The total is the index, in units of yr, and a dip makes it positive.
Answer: -4.9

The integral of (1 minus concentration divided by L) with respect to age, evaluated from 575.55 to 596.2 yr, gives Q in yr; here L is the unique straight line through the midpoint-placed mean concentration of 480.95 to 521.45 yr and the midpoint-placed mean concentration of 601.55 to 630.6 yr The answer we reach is 1.5 yr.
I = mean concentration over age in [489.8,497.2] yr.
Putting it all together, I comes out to 16.2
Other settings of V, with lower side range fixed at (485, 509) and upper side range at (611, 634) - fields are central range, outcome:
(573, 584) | 0.38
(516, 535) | 0.22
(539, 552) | -0.20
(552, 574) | -0.47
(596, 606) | 2.25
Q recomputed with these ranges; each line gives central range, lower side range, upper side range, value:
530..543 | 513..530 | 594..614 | -0.16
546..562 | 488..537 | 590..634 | -0.81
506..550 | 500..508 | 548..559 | 1.58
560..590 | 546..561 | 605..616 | 0.14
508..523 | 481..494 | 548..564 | -1.16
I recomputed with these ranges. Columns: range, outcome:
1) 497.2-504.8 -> 17.5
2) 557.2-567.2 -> 13.3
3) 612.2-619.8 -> 9.37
